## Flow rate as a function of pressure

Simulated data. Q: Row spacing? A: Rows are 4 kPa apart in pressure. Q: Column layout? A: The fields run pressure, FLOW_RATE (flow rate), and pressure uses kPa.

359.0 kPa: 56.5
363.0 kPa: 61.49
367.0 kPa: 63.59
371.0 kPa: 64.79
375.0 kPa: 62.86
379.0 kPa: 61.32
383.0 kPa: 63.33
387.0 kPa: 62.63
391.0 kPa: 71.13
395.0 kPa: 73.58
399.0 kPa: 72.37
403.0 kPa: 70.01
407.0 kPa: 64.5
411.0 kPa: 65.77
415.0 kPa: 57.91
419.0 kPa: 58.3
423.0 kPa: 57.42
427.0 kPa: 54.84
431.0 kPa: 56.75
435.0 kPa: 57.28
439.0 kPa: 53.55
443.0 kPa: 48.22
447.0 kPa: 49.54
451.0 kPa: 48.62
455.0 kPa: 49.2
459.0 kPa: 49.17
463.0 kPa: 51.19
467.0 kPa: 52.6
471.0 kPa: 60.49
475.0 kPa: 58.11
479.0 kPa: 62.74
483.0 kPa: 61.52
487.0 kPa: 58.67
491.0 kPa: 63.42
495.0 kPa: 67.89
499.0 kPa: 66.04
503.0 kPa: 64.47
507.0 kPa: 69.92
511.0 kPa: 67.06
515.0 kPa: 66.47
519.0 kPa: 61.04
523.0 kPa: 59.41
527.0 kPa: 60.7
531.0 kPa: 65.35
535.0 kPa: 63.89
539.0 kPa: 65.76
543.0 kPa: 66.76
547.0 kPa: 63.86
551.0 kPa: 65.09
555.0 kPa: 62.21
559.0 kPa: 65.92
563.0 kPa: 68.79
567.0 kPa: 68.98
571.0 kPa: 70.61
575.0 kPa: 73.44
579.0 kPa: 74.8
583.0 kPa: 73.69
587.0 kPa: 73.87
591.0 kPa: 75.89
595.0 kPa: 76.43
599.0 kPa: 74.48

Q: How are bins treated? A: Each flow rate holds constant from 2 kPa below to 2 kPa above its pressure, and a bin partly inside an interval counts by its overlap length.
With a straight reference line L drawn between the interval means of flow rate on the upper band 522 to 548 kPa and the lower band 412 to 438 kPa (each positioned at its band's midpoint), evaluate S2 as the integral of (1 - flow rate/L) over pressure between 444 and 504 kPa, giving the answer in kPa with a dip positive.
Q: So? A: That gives 2.97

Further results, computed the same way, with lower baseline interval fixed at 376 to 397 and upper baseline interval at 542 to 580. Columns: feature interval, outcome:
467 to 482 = 1.70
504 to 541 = 1.71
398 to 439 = 3.49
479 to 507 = 1.33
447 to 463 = 4.20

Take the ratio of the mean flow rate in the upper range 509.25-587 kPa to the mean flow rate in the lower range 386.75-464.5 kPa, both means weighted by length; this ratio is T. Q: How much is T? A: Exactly 1.1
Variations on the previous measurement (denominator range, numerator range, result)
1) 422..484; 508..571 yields 1.20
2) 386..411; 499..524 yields 0.94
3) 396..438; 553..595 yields 1.15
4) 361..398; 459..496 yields 0.90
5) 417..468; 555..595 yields 1.35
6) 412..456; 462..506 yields 1.13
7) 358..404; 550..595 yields 1.08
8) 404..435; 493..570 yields 1.10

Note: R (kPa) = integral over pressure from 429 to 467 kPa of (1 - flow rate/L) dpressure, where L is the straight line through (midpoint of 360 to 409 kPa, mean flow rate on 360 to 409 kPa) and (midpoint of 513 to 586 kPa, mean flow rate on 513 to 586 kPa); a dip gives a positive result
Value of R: 8.4 kPa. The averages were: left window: 65.8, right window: 66.6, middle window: 51.6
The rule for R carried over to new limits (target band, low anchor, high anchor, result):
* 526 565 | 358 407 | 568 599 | 4.00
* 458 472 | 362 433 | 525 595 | 2.65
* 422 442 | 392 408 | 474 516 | 3.78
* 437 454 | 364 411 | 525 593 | 4.31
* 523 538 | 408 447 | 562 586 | 0.98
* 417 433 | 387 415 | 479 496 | 2.36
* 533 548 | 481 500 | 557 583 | 0.62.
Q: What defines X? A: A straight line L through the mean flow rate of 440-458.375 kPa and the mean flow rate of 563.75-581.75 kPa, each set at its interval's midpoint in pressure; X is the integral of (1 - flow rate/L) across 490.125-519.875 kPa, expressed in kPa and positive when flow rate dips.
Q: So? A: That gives -3.4 kPa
